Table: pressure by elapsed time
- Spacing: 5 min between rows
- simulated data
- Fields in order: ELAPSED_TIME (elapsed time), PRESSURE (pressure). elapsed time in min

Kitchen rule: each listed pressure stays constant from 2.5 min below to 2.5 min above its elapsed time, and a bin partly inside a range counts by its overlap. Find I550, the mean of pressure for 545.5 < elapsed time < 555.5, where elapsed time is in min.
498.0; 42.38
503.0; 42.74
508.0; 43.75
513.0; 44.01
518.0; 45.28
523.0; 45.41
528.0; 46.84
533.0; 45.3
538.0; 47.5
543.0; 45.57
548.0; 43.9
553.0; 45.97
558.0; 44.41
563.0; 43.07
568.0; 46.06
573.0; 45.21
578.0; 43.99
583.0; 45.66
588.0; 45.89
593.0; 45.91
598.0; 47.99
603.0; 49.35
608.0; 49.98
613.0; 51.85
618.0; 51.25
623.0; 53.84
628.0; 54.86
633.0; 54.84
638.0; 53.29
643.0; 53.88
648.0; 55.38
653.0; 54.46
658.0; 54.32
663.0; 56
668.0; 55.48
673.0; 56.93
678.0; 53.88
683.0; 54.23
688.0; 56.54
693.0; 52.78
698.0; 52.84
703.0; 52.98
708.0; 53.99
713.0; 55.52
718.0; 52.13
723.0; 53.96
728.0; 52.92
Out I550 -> 44.9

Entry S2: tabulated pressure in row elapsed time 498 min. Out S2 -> 42.38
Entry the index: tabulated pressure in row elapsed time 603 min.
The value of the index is 49.35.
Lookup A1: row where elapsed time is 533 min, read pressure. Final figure 45.3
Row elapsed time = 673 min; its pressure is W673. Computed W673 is 56.93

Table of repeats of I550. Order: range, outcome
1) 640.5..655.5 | 54.6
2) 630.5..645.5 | 54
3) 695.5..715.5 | 53.8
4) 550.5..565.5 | 44.5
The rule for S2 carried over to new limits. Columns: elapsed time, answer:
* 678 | 53.88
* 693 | 52.78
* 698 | 52.84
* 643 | 53.88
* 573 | 45.21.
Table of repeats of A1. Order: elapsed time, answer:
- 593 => 45.91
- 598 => 47.99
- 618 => 51.25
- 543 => 45.57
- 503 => 42.74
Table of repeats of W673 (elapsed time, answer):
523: 45.41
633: 54.84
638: 53.29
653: 54.46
